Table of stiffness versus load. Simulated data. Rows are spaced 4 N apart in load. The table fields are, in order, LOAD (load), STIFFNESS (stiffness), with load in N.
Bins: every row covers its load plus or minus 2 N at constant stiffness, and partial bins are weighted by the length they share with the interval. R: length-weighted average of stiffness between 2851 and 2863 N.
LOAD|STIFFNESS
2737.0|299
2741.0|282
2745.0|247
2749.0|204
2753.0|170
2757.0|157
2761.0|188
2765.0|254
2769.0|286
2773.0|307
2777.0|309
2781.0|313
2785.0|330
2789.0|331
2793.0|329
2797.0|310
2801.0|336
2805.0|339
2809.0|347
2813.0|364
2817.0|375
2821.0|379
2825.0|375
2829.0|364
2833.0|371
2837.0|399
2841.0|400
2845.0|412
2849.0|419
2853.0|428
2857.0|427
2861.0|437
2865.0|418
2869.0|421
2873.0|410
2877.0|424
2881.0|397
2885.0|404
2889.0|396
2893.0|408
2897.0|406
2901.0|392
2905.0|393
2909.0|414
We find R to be 431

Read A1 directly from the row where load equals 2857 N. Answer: 427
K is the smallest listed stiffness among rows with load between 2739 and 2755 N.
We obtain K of 170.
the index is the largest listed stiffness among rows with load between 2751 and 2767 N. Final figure 254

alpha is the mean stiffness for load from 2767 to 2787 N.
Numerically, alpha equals 309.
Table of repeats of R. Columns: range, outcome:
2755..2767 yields 200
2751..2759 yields 164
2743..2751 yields 226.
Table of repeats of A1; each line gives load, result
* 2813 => 364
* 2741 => 282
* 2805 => 339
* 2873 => 410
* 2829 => 364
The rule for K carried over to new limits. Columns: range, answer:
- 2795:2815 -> 310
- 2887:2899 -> 396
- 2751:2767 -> 157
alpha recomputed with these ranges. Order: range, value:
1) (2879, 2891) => 399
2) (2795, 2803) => 323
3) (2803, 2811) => 343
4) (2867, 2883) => 413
